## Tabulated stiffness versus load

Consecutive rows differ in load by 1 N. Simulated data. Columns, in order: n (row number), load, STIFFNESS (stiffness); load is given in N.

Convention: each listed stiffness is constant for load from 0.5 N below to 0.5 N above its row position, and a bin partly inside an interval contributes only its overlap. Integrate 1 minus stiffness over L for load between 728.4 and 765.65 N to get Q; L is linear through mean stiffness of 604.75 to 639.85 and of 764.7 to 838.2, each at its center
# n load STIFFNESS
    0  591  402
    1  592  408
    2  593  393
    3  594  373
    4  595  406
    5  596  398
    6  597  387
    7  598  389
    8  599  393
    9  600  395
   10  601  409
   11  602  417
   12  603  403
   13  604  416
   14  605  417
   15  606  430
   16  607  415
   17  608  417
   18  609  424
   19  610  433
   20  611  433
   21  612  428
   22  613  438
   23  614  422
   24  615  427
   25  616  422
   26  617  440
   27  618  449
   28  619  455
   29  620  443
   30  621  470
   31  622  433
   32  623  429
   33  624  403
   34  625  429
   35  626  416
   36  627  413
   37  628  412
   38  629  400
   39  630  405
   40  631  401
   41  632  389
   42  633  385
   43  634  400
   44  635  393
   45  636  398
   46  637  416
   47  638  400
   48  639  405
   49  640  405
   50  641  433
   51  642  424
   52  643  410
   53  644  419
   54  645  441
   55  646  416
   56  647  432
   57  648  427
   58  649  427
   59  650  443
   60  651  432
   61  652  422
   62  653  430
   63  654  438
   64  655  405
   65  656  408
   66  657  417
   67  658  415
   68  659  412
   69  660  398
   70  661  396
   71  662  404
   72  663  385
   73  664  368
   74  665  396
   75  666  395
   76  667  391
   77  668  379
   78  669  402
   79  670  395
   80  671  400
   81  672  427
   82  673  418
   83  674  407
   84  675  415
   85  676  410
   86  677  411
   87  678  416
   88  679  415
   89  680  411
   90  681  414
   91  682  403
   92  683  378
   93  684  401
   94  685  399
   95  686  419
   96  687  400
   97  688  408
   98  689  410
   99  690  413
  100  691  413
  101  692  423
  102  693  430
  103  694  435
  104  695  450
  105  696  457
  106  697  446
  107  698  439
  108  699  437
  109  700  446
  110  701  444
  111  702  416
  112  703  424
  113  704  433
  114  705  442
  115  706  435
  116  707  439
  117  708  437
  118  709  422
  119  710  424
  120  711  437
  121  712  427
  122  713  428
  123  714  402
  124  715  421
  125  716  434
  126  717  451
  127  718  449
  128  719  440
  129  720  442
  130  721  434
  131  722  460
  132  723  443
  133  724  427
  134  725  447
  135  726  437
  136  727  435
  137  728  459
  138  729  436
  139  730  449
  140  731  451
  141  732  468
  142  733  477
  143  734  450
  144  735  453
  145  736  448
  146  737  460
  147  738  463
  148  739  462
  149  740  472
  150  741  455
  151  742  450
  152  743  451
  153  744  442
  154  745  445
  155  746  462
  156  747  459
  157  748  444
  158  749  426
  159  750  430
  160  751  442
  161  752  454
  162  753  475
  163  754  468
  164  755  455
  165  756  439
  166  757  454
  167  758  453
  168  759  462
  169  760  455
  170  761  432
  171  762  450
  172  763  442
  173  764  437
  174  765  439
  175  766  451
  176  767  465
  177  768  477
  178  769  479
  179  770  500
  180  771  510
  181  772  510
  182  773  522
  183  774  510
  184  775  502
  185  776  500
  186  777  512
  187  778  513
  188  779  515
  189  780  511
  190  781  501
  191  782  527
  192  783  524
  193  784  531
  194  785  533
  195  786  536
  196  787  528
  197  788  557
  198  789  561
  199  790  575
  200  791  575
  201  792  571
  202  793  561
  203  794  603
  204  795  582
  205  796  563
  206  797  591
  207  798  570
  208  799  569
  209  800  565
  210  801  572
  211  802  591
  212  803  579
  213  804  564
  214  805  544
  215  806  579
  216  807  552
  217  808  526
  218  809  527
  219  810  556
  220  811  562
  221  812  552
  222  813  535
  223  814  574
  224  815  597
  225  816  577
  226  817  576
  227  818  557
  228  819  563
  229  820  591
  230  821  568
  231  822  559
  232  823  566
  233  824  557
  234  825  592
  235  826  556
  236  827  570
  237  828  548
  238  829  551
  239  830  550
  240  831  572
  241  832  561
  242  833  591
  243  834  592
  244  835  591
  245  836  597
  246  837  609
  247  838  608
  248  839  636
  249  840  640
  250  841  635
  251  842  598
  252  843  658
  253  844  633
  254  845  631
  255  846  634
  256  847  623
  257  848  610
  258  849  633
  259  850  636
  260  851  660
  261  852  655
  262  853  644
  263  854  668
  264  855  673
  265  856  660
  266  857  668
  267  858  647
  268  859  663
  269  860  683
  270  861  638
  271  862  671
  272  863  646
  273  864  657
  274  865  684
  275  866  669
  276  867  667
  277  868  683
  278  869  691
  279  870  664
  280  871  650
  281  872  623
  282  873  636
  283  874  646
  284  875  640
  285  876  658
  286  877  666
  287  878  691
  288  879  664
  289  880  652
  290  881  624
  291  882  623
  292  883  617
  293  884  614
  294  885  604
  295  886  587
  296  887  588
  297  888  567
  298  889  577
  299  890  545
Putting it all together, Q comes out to 4.2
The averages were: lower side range 420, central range 452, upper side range 549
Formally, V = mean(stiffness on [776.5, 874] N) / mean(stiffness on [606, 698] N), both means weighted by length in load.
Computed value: 1.4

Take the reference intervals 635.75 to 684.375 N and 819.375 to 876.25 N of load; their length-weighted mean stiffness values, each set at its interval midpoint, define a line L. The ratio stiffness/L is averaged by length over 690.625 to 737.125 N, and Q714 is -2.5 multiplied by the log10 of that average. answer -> 0.08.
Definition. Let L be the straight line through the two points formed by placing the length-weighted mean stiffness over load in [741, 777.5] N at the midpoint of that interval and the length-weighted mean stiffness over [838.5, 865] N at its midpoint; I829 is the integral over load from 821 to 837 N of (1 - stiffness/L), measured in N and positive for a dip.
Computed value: 0.8 N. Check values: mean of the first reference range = 464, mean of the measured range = 571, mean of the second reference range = 647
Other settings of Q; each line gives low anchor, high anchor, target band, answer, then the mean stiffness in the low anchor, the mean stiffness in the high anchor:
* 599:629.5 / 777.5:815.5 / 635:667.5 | 2.7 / 424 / 555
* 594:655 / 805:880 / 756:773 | 2.5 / 418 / 615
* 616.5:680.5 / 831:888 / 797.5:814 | 0.6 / 414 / 638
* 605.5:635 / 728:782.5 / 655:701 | 3.1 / 422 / 467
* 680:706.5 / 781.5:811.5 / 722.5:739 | 0.8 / 423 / 559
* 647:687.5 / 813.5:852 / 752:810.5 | 2.2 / 409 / 596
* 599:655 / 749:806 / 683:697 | 1.2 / 420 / 511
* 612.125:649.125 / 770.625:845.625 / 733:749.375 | 1.8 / 420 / 564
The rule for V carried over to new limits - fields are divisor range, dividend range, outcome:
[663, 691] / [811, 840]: 1.43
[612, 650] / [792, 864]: 1.42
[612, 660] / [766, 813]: 1.28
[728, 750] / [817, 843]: 1.29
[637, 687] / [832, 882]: 1.57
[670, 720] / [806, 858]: 1.41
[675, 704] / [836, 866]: 1.53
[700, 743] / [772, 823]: 1.25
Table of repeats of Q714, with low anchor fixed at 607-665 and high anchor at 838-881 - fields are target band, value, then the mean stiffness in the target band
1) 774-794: 0.07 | 534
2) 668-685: 0.13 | 407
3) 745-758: 0.19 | 451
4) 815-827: 0.07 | 570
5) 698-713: 0.13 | 433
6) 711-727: 0.16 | 436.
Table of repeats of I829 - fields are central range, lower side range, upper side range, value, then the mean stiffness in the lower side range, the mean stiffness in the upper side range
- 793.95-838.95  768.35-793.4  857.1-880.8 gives 0.72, 526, 660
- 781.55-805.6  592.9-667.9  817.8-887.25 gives 0.31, 414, 625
